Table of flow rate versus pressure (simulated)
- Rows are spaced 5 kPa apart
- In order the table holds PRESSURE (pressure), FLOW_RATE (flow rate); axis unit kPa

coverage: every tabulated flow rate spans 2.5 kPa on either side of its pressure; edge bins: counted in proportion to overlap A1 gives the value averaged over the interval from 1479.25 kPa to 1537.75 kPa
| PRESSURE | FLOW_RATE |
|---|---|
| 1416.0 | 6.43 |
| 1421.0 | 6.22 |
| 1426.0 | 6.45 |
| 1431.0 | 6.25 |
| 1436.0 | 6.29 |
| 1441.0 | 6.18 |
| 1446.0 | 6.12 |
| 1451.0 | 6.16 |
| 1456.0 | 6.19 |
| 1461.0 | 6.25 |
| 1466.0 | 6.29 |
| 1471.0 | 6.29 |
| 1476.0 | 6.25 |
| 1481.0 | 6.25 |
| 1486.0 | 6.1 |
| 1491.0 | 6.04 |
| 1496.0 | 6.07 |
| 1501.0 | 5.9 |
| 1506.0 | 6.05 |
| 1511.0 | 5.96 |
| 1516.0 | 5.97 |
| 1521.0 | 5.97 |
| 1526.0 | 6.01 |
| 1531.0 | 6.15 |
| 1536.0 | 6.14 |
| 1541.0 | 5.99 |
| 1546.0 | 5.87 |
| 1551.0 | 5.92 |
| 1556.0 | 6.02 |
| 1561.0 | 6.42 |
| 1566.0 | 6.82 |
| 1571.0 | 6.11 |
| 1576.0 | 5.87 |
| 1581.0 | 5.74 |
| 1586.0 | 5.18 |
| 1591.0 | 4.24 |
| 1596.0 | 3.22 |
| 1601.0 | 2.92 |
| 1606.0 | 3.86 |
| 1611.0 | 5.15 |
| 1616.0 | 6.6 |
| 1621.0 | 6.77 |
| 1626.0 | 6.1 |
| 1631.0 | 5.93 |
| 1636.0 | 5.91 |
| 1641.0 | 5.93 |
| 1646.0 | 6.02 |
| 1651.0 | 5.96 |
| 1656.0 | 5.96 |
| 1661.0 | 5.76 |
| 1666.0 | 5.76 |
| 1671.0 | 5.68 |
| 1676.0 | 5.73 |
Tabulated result 6.05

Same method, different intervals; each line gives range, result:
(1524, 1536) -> 6.1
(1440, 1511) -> 6.15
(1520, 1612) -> 5.45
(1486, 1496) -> 6.06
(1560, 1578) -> 6.31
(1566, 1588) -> 5.86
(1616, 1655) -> 6.12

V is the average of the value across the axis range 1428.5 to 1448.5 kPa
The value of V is 6.21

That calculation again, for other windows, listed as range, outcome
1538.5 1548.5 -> 5.93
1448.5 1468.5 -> 6.22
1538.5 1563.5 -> 6.04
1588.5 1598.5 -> 3.73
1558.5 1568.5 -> 6.62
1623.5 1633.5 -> 6.01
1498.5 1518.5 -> 5.97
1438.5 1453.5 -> 6.15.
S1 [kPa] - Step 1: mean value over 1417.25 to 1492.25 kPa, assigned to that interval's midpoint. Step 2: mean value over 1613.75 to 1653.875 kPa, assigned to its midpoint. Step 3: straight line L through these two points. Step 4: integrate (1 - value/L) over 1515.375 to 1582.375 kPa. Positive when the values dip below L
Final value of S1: 1.2 kPa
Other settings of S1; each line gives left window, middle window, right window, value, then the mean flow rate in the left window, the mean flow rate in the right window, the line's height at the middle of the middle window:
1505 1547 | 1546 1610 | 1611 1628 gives 9.8 kPa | 6.02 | 6.3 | 6.18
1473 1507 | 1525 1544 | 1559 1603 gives -1.4 kPa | 6.1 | 5.18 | 5.65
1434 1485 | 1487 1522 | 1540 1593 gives 0.4 kPa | 6.22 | 5.85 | 6.06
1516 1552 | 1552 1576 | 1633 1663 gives -1.1 kPa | 6.01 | 5.93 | 5.99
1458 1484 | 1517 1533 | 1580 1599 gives -1.7 kPa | 6.26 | 4.46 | 5.44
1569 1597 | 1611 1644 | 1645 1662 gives -2.9 kPa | 5.14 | 5.93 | 5.64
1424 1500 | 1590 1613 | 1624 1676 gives 8.3 kPa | 6.2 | 5.89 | 5.97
